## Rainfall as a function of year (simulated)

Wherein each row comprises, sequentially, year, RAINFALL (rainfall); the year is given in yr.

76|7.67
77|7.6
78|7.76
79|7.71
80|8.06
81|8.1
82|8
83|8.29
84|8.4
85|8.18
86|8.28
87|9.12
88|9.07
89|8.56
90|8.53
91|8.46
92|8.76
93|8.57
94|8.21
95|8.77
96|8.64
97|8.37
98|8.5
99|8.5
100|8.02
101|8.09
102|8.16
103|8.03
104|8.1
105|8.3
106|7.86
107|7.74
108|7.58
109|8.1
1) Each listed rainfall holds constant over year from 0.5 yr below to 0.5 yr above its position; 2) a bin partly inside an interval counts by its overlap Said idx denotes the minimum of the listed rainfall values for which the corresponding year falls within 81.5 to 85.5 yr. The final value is 8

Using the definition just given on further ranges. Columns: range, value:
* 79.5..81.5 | 8.06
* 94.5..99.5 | 8.37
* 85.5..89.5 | 8.28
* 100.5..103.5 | 8.03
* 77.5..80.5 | 7.71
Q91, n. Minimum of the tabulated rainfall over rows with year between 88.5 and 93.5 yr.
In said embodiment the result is 8.46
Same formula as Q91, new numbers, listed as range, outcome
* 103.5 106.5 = 7.86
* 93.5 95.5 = 8.21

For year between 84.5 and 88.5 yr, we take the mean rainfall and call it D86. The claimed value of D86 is 8.66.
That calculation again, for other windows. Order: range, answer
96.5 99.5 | 8.46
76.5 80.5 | 7.78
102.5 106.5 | 8.07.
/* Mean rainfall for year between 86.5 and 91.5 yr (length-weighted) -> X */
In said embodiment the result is 8.75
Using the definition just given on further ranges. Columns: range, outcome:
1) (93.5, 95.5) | 8.49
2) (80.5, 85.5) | 8.19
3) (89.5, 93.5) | 8.58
